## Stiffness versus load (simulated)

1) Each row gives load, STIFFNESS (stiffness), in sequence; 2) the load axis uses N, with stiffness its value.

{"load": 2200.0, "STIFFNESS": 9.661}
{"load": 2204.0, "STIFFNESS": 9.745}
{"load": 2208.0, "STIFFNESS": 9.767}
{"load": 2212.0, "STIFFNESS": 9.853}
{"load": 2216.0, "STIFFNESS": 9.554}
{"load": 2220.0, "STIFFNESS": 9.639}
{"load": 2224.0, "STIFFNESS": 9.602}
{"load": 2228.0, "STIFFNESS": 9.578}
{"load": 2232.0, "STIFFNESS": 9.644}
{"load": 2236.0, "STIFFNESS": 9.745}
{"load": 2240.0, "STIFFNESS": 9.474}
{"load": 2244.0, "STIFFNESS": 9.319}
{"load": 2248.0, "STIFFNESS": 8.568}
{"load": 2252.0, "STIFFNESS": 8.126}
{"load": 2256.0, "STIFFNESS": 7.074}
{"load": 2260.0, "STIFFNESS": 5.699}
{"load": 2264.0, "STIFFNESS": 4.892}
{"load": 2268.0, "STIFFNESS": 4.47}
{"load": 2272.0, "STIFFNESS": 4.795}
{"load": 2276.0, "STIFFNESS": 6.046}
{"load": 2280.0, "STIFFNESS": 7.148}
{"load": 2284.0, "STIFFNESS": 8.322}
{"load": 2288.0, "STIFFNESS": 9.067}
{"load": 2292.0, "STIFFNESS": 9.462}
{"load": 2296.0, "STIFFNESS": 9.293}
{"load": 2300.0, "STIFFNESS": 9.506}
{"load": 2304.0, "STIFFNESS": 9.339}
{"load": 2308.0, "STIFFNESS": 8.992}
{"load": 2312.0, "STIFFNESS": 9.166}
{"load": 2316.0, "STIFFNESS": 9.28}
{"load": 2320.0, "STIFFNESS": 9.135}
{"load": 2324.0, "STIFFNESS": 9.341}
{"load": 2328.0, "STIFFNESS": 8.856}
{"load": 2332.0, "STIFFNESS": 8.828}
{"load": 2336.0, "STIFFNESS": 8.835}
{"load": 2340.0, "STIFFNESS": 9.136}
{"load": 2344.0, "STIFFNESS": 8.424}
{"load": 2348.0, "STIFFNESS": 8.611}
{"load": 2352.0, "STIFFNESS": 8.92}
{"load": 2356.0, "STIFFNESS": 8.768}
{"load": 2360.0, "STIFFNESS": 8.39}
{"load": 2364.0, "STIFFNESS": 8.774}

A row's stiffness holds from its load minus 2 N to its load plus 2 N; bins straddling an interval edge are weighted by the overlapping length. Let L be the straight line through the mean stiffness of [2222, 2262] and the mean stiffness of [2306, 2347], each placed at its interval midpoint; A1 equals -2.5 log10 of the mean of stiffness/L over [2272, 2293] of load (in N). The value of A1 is 0.16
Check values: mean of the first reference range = 8.68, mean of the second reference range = 8.99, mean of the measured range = 7.63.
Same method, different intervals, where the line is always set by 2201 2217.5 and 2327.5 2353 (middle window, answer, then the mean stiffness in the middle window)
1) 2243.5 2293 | 0.303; 7.04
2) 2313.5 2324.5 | -0.035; 9.24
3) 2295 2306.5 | -0.035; 9.37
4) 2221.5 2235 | -0.003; 9.62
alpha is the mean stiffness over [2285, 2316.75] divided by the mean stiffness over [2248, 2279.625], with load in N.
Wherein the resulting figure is 1.51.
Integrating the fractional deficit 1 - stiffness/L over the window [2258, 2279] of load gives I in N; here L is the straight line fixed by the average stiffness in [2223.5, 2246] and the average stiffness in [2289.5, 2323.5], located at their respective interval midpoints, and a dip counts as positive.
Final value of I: 9.2 N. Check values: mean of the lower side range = 9.56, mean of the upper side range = 9.27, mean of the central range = 5.27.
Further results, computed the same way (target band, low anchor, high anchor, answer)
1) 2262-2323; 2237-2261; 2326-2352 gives 4.0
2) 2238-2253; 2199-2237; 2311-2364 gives 0.9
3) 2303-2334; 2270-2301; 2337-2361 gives -2.9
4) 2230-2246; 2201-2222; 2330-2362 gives 0.0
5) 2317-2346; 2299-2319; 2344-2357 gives 0.0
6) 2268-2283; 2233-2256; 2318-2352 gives 5.0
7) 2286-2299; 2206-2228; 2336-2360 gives -0.2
